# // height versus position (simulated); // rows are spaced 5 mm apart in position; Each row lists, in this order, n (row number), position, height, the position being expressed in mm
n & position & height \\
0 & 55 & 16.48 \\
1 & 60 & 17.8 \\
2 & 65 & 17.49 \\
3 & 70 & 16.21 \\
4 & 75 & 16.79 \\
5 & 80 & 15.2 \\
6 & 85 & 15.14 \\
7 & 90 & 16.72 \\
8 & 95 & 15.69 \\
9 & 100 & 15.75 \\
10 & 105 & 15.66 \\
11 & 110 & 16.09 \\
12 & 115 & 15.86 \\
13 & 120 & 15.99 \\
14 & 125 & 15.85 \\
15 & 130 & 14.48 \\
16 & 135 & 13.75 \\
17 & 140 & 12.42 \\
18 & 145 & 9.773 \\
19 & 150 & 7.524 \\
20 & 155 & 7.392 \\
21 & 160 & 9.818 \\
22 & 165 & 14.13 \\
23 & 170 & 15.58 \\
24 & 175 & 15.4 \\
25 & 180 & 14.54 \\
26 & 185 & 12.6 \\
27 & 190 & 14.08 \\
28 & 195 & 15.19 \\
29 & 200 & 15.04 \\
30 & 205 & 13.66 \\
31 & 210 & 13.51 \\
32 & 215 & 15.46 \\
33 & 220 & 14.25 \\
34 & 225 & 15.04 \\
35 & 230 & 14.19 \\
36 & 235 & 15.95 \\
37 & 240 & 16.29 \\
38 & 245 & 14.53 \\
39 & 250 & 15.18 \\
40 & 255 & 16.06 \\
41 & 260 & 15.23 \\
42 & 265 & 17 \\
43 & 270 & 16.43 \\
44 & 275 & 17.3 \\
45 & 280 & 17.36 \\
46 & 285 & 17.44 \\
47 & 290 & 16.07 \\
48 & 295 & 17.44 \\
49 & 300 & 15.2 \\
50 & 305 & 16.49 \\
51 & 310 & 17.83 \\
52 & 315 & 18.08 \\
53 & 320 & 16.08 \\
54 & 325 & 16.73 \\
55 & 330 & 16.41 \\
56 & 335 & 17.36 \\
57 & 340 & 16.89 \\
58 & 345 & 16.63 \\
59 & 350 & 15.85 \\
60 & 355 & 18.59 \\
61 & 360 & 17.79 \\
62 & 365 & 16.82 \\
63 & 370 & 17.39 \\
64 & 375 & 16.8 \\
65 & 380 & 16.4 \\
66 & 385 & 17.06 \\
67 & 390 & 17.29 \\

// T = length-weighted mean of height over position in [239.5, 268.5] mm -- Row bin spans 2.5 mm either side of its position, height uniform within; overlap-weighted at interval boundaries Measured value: 15.7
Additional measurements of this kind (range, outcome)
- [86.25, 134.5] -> 15.7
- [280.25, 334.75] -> 16.8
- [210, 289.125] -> 15.8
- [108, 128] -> 15.9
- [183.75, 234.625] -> 14.4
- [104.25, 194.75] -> 13.4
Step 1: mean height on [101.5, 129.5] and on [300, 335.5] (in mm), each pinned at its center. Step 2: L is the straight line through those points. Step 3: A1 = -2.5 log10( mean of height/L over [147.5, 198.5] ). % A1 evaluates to 0.26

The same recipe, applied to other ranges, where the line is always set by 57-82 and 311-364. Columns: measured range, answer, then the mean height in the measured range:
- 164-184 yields 0.14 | 14.8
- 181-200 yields 0.19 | 14.1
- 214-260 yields 0.12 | 15.2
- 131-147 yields 0.34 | 12.3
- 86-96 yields 0.04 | 16.1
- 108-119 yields 0.05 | 16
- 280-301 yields 0.02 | 16.7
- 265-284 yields -0.01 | 17.1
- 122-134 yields 0.12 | 15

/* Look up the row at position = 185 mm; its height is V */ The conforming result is 12.6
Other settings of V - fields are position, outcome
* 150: 7.524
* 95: 15.69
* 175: 15.4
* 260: 15.23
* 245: 14.53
